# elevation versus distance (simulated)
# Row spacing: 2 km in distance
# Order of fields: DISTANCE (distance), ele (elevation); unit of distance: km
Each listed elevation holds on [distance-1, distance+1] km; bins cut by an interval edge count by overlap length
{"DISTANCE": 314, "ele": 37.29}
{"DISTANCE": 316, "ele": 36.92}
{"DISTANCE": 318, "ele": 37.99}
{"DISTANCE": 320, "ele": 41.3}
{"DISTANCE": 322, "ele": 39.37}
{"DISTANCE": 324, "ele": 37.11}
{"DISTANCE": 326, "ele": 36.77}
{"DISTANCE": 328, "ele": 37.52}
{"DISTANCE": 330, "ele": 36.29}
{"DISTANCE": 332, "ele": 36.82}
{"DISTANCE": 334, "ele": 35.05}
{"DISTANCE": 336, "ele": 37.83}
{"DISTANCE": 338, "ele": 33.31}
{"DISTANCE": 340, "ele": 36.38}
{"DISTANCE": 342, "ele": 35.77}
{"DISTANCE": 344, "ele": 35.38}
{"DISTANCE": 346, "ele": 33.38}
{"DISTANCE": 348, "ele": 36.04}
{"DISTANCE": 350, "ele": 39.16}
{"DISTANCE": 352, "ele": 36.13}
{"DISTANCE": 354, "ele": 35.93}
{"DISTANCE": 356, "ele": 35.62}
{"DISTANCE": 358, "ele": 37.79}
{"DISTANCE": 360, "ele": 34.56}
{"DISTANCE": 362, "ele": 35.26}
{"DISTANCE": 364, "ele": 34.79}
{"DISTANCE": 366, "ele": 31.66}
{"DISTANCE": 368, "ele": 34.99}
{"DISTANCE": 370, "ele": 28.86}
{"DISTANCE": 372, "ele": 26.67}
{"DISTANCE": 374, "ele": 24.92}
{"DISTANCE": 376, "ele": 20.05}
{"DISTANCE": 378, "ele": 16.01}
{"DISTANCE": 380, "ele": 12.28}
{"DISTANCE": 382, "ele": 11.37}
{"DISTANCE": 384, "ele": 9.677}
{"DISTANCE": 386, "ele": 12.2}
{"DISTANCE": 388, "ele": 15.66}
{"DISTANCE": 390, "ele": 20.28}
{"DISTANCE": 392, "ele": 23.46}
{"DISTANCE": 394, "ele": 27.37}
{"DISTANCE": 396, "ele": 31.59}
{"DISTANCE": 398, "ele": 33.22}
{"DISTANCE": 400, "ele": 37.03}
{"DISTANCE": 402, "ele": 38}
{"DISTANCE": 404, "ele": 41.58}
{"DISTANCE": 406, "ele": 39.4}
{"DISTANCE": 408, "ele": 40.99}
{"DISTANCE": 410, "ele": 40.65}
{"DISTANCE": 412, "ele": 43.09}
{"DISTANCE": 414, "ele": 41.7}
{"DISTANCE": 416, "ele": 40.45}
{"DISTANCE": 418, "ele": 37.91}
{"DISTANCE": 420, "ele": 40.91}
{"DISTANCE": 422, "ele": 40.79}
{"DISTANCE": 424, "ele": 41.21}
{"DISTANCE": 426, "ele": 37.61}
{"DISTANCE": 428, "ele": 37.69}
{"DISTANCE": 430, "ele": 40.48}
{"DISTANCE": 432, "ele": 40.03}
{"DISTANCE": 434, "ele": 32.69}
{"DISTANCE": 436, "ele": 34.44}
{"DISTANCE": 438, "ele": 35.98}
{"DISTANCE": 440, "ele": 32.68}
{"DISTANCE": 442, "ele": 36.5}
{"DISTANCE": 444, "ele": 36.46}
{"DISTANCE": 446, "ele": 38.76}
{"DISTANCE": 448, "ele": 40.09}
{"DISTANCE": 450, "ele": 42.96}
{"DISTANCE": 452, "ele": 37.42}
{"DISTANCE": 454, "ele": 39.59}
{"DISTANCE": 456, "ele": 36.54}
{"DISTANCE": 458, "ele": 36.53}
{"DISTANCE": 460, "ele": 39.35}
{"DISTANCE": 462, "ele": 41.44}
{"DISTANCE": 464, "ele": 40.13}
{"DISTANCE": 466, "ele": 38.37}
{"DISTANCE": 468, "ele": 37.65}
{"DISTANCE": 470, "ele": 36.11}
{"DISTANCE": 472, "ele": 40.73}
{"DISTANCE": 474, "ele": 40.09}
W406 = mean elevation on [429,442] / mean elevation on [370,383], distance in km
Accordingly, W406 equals 1.87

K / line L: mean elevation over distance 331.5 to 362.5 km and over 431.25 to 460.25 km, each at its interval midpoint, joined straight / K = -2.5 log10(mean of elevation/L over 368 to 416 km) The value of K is 0.29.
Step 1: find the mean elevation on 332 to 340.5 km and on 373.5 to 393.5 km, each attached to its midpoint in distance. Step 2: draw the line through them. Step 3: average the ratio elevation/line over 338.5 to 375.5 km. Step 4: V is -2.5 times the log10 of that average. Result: -0.244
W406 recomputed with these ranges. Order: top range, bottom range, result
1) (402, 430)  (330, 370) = 1.14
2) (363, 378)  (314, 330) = 0.74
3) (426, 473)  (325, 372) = 1.08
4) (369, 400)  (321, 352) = 0.59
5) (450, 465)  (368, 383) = 1.86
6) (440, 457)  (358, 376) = 1.22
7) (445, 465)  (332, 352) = 1.09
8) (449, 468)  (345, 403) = 1.39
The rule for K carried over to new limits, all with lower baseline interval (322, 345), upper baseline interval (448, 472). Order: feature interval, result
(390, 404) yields 0.19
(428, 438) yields 0.04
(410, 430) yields -0.06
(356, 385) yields 0.38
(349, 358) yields 0.00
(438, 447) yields 0.07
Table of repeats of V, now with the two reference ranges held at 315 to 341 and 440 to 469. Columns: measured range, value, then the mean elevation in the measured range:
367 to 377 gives 0.36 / 27.1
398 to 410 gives -0.03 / 39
